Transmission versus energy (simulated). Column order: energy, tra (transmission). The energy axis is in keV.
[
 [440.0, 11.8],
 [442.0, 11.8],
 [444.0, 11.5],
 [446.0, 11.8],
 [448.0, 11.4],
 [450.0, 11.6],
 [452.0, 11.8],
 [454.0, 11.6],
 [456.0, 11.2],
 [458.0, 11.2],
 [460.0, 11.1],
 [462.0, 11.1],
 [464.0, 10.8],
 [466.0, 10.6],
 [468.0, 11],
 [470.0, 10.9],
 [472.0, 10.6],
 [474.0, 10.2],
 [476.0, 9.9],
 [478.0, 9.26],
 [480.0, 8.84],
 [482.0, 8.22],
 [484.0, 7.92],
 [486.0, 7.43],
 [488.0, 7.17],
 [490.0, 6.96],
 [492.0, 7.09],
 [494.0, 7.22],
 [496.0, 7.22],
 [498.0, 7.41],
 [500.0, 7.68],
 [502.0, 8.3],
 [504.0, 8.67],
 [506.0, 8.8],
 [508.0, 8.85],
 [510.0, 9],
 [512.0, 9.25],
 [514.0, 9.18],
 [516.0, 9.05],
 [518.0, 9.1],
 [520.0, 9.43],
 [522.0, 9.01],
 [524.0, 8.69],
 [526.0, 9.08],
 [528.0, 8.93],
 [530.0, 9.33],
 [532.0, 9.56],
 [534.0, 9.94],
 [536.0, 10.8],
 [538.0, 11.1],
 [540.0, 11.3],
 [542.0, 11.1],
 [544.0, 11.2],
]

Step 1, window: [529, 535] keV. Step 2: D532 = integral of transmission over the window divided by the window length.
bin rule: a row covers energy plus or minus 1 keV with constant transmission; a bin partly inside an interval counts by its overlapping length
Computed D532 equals 9.61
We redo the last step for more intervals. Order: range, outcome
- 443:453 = 11.6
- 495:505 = 7.86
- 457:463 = 11.1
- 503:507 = 8.73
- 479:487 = 8.1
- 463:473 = 10.8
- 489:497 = 7.12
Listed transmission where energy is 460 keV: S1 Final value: 11.1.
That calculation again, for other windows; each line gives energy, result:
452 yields 11.8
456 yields 11.2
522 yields 9.01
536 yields 10.8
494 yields 7.22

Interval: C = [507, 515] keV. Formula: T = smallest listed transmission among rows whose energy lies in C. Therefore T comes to 8.85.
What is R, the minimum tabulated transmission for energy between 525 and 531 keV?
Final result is 8.93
